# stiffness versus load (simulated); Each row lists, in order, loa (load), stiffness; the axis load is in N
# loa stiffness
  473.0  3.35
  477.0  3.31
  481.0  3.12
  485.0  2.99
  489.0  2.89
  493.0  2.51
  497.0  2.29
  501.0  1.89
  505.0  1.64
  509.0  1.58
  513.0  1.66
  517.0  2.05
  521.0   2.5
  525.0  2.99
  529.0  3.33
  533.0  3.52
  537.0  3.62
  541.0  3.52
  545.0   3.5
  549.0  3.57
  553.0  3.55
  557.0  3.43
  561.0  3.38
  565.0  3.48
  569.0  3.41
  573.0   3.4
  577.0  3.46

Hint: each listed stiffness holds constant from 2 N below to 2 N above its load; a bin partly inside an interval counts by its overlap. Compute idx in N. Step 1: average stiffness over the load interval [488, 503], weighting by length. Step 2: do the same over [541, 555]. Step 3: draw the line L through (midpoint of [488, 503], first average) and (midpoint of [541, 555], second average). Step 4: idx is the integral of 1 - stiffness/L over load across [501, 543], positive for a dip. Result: 5.7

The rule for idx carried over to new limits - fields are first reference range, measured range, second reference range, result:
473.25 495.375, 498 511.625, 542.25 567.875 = 6.0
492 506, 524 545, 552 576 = -4.5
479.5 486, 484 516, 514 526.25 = 7.3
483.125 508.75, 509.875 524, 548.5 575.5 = 3.1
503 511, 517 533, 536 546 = -1.5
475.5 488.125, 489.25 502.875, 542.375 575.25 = 3.7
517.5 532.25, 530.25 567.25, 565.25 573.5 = -3.9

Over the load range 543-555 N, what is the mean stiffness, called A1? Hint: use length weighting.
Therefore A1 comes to 3.54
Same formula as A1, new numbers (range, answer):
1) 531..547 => 3.54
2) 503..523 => 1.89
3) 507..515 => 1.62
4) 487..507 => 2.24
